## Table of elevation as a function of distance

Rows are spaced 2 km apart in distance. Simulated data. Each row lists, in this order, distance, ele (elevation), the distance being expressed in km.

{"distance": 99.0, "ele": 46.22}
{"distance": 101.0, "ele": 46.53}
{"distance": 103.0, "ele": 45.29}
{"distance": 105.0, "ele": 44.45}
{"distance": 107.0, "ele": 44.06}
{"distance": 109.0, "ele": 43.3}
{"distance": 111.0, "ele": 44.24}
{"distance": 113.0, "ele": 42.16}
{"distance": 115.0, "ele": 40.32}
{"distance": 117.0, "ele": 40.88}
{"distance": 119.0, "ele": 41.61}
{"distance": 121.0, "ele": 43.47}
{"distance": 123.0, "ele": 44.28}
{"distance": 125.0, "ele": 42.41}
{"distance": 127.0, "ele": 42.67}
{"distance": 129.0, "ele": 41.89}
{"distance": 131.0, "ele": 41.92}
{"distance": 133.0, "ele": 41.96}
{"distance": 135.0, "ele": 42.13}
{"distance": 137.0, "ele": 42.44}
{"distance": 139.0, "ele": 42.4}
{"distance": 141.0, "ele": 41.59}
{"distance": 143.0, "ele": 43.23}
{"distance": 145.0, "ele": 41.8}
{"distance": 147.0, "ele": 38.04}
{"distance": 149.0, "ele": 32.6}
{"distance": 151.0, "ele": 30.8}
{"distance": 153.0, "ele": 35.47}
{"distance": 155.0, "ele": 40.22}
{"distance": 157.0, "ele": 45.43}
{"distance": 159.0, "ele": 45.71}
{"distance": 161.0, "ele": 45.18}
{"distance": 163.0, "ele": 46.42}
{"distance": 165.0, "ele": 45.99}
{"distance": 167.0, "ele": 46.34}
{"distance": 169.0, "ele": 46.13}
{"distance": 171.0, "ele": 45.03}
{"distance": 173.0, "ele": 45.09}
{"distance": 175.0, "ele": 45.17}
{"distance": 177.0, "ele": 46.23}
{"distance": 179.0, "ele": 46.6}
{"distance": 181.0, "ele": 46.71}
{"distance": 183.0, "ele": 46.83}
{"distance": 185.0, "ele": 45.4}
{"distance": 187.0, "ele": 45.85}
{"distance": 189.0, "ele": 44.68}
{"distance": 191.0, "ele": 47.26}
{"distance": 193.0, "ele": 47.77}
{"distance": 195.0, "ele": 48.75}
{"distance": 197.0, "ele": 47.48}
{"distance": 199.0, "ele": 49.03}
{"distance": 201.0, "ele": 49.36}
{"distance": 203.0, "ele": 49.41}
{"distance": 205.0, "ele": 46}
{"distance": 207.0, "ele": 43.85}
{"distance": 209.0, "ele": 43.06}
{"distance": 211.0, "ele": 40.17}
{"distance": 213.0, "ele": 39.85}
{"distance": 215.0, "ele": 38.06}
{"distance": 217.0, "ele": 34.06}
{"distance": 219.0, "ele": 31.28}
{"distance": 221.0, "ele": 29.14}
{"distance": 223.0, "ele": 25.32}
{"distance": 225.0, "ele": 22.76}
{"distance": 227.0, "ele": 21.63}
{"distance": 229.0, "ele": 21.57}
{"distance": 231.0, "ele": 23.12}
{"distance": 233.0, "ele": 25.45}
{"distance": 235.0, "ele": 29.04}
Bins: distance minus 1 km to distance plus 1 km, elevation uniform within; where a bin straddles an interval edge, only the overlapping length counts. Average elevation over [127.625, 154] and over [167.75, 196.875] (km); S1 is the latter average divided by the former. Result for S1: 1.2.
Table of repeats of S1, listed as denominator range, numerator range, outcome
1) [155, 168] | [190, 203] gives 1.06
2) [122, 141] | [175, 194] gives 1.09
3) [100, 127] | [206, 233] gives 0.73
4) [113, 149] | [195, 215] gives 1.08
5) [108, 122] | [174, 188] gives 1.09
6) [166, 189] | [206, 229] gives 0.72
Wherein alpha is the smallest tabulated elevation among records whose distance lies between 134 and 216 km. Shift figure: 30.8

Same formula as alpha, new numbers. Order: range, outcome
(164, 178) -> 45.03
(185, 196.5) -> 44.68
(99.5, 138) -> 40.32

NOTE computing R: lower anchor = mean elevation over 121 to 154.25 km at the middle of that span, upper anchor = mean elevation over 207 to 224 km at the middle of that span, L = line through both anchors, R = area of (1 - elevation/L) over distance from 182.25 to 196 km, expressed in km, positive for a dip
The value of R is -3.5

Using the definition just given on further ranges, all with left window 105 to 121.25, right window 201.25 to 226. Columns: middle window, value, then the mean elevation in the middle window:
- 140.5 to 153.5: 1.03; 37.6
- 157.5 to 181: -3.69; 45.8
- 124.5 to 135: -0.11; 42.2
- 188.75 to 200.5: -2.91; 47.8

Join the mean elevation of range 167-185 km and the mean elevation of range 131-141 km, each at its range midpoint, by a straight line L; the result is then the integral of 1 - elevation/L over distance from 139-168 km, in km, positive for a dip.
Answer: 1.6 km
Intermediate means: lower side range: 42.1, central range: 41.4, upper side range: 46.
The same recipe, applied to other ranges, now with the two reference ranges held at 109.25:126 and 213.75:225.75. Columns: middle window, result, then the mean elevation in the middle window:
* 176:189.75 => -4.5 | 46.1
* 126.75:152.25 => -0.1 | 40.1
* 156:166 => -2.2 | 45.7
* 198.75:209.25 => -4.7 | 46.9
